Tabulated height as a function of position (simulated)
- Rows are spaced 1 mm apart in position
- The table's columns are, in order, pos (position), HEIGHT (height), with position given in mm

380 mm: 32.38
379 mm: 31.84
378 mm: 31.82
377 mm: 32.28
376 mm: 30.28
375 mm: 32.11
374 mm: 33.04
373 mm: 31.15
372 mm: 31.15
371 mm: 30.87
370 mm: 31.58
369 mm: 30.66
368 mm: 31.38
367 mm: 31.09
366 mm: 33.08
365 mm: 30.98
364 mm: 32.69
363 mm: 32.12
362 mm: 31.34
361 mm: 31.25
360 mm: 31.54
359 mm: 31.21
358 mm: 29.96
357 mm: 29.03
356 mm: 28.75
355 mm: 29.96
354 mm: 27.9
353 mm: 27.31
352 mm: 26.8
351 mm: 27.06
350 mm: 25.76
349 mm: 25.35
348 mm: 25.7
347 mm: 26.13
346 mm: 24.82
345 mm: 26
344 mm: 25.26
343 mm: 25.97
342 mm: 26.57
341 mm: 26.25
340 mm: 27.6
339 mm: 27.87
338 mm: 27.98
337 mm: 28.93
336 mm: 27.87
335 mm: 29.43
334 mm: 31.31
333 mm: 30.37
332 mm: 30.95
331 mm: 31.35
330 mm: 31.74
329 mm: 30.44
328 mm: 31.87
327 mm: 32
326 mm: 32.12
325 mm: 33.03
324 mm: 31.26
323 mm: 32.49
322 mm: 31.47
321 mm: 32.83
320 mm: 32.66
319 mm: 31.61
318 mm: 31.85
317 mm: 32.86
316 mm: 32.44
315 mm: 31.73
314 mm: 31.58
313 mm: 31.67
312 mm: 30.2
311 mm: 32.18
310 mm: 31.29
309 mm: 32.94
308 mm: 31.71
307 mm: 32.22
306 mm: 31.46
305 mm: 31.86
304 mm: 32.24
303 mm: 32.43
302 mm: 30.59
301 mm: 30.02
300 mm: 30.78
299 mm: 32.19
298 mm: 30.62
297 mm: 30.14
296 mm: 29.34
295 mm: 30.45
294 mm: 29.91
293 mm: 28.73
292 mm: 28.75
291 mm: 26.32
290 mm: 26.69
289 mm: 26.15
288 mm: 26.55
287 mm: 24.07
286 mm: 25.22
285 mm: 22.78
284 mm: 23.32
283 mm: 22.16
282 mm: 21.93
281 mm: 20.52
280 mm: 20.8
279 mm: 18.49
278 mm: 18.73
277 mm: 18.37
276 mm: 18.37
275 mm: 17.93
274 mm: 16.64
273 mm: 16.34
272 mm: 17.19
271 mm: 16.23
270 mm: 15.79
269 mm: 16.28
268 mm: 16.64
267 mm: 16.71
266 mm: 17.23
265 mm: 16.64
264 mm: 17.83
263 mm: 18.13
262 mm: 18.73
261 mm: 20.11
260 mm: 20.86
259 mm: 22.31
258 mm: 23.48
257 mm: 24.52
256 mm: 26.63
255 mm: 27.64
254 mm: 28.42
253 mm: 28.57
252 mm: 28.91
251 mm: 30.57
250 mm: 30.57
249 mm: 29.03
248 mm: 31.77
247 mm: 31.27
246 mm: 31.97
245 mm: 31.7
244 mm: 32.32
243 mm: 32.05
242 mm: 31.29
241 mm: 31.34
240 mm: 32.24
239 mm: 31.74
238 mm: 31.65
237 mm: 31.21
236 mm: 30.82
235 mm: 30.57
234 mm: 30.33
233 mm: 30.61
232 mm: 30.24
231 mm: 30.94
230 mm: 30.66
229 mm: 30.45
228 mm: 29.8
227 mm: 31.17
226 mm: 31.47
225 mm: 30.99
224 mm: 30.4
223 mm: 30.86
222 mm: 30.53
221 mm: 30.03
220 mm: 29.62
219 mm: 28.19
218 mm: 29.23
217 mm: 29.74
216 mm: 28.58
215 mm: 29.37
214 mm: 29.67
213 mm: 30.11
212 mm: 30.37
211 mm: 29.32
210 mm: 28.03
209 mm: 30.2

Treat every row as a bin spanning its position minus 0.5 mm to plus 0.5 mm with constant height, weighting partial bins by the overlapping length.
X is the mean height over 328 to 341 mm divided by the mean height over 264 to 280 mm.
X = 1.71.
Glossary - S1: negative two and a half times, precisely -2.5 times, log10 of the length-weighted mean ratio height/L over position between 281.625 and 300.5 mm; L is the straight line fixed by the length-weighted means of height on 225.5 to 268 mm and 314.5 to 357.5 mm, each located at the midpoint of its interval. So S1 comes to 0.05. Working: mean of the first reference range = 27.6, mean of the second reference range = 29.3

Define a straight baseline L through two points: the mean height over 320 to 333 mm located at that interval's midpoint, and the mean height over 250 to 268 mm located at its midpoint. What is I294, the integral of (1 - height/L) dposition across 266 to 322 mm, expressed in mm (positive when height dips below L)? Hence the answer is 2.9 mm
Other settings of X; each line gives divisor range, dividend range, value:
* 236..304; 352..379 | 1.22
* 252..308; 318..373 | 1.24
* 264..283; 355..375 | 1.74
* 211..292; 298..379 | 1.17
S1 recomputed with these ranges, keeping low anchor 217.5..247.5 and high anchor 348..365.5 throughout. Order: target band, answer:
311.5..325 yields -0.08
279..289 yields 0.30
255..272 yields 0.49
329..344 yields 0.03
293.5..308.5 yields -0.04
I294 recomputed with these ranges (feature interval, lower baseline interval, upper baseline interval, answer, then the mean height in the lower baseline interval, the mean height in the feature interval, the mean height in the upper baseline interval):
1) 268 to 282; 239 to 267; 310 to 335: 5.1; 26.4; 17.9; 31.7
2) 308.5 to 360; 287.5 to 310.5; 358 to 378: 2.0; 30.1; 29.7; 31.5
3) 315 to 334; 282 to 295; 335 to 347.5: -3.8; 25.9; 31.8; 26.9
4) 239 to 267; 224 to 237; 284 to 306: 3.4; 30.7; 26.4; 28.8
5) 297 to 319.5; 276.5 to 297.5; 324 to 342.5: -3.8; 24.7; 31.6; 29.9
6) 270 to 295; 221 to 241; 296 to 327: 7.3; 30.9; 22.2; 31.7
